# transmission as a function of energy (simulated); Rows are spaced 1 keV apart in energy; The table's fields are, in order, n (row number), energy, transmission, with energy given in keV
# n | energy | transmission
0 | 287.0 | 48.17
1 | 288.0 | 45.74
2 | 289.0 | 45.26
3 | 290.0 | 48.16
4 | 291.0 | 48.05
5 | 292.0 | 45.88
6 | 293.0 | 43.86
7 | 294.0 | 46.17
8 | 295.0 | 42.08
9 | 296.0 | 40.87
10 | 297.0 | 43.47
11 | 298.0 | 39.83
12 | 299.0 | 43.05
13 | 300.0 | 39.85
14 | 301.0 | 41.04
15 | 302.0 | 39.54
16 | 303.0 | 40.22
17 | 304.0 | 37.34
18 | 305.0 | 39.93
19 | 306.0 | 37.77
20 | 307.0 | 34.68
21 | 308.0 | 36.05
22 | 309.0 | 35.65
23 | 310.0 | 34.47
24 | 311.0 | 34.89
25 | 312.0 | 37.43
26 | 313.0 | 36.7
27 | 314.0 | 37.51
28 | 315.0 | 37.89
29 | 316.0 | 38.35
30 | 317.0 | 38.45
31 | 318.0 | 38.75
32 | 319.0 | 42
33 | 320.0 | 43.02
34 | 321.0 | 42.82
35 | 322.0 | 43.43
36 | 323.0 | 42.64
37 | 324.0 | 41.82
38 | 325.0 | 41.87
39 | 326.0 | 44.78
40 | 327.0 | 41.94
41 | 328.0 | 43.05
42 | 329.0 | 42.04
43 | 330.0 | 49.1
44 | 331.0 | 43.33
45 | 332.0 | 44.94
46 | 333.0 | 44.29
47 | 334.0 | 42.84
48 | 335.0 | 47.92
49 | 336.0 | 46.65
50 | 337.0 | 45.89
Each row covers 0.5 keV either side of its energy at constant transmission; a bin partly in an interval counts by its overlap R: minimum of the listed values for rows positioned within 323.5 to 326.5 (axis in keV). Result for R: 41.82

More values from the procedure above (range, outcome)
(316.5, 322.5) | 38.45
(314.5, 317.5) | 37.89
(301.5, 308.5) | 34.68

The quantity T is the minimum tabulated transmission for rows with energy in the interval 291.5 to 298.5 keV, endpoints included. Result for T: 39.83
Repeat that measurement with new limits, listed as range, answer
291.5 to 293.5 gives 43.86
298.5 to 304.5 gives 37.34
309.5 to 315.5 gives 34.47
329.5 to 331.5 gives 43.33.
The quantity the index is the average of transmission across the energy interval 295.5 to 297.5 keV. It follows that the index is 42.2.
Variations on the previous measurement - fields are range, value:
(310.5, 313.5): 36.3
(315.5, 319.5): 39.4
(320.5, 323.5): 43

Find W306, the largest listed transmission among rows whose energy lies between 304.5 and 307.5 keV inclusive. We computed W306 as 39.93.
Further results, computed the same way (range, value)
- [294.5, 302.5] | 43.47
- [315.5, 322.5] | 43.43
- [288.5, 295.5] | 48.16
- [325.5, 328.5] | 44.78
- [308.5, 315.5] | 37.89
